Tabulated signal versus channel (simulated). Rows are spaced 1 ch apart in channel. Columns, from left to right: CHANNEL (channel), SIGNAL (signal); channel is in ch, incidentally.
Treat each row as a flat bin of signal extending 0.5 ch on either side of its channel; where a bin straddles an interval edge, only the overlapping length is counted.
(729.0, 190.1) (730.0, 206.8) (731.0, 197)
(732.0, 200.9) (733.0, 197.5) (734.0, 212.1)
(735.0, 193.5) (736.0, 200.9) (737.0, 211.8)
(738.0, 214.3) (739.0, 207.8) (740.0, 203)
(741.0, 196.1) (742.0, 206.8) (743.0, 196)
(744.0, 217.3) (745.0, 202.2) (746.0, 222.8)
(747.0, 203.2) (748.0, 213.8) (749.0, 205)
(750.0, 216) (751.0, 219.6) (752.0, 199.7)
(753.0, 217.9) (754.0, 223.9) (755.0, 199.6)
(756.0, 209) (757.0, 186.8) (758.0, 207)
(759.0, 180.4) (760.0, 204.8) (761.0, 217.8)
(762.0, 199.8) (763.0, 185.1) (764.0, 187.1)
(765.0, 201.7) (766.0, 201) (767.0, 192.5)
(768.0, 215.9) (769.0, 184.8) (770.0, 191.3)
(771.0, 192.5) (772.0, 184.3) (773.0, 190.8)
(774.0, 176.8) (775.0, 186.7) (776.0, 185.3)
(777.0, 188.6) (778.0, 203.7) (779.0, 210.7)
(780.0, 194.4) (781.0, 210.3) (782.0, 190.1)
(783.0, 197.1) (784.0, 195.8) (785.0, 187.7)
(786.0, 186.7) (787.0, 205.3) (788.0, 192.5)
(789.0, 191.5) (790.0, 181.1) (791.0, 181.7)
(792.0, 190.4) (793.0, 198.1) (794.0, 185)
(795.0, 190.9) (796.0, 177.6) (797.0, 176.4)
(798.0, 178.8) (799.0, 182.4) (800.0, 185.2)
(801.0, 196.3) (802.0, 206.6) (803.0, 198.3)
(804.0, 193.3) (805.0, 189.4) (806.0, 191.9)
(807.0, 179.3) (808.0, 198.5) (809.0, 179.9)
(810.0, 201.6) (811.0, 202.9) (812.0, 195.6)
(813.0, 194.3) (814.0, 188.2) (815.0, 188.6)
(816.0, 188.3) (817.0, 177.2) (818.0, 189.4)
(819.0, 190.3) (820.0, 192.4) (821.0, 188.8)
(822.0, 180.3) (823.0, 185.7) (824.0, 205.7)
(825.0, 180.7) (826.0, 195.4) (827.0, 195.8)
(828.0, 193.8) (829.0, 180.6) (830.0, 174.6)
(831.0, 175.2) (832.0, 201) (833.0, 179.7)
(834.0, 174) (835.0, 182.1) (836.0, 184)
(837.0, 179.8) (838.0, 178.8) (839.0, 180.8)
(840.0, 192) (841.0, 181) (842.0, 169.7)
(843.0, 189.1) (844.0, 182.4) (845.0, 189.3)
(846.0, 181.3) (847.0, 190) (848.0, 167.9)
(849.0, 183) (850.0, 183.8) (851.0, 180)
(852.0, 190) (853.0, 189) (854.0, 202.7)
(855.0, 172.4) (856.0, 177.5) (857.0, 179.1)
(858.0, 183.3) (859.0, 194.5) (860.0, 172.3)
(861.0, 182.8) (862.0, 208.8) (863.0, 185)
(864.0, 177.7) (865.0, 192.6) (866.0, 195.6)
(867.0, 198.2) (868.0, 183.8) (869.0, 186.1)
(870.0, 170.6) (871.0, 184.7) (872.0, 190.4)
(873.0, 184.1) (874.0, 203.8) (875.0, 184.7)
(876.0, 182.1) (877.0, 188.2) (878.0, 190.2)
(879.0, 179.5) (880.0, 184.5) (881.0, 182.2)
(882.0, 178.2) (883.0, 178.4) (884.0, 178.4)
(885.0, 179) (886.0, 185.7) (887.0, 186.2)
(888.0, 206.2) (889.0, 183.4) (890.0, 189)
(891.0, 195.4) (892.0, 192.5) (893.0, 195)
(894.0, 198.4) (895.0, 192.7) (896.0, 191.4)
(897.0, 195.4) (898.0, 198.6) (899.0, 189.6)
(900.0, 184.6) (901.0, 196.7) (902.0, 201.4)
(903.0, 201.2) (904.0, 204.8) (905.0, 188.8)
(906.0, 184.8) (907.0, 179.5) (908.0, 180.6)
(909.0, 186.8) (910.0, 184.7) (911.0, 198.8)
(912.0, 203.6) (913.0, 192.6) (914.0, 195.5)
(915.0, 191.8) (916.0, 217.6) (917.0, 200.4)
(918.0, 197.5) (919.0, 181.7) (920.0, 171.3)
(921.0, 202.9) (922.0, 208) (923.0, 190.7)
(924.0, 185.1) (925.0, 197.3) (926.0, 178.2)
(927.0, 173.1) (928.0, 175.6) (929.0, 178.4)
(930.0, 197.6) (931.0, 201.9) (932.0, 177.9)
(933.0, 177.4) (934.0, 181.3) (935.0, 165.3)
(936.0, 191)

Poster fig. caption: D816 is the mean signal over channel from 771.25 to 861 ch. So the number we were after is 188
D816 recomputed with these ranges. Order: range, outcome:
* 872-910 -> 189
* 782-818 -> 190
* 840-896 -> 186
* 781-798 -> 190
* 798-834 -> 190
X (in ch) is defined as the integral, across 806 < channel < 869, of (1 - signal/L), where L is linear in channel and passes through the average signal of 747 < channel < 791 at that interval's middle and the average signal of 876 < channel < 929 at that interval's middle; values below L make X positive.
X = 2.4 ch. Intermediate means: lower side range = 198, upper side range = 190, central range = 186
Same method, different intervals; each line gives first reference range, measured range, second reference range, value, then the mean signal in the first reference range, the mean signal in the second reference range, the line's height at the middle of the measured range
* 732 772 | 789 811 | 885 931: 1.2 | 203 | 192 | 200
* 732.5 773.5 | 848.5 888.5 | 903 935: 1.6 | 203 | 190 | 194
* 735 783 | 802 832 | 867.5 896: 0.7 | 201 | 187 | 194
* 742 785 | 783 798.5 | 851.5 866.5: 0.6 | 200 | 187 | 196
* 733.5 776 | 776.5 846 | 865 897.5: 2.3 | 202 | 188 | 196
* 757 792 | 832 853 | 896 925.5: 1.2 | 194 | 193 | 194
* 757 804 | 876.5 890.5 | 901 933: 0.5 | 193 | 191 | 192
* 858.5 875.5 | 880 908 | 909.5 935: -0.2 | 188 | 190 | 189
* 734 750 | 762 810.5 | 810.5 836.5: 1.2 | 207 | 188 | 197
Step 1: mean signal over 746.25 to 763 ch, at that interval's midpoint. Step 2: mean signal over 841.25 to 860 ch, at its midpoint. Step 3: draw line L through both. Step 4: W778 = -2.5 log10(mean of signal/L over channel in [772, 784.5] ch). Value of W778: 0.037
